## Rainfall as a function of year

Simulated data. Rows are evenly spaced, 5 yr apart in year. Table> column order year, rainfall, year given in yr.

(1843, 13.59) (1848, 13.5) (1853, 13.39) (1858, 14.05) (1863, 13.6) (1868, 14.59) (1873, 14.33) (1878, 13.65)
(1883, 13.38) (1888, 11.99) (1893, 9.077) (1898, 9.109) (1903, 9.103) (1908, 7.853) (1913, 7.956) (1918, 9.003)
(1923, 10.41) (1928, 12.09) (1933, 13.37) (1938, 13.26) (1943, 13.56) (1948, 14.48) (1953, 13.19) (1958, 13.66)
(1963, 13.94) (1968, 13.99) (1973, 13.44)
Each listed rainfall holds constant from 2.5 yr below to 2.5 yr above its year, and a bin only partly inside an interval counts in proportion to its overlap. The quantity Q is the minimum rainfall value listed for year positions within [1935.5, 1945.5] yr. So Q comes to 13.26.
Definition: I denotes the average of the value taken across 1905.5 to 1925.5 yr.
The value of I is 8.81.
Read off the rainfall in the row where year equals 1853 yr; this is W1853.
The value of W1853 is 13.39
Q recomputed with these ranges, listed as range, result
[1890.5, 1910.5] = 7.853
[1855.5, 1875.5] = 13.6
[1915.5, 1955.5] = 9.003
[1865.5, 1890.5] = 11.99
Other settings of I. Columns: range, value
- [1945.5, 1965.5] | 13.8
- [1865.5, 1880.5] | 14.2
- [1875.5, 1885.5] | 13.5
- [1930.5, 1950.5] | 13.7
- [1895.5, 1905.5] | 9.11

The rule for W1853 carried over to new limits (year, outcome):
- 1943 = 13.56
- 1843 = 13.59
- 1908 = 7.853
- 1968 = 13.99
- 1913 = 7.956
